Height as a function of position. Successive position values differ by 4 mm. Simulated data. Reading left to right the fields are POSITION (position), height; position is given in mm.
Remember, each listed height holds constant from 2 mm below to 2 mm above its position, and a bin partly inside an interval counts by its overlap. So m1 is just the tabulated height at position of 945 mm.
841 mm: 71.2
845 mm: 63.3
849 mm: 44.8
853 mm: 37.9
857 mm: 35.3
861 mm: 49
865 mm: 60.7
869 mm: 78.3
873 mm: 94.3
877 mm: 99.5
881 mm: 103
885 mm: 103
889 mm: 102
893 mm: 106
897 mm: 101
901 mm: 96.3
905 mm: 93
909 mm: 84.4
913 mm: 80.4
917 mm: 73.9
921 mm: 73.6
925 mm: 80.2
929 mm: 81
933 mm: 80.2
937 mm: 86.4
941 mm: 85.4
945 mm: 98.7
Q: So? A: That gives 98.7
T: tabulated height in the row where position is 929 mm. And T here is 81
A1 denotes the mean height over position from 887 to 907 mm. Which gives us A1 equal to 99.7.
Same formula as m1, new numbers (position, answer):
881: 103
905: 93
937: 86.4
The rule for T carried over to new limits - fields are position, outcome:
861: 49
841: 71.2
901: 96.3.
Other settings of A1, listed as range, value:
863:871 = 69.5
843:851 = 54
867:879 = 90.7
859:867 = 54.9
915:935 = 77.8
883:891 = 102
